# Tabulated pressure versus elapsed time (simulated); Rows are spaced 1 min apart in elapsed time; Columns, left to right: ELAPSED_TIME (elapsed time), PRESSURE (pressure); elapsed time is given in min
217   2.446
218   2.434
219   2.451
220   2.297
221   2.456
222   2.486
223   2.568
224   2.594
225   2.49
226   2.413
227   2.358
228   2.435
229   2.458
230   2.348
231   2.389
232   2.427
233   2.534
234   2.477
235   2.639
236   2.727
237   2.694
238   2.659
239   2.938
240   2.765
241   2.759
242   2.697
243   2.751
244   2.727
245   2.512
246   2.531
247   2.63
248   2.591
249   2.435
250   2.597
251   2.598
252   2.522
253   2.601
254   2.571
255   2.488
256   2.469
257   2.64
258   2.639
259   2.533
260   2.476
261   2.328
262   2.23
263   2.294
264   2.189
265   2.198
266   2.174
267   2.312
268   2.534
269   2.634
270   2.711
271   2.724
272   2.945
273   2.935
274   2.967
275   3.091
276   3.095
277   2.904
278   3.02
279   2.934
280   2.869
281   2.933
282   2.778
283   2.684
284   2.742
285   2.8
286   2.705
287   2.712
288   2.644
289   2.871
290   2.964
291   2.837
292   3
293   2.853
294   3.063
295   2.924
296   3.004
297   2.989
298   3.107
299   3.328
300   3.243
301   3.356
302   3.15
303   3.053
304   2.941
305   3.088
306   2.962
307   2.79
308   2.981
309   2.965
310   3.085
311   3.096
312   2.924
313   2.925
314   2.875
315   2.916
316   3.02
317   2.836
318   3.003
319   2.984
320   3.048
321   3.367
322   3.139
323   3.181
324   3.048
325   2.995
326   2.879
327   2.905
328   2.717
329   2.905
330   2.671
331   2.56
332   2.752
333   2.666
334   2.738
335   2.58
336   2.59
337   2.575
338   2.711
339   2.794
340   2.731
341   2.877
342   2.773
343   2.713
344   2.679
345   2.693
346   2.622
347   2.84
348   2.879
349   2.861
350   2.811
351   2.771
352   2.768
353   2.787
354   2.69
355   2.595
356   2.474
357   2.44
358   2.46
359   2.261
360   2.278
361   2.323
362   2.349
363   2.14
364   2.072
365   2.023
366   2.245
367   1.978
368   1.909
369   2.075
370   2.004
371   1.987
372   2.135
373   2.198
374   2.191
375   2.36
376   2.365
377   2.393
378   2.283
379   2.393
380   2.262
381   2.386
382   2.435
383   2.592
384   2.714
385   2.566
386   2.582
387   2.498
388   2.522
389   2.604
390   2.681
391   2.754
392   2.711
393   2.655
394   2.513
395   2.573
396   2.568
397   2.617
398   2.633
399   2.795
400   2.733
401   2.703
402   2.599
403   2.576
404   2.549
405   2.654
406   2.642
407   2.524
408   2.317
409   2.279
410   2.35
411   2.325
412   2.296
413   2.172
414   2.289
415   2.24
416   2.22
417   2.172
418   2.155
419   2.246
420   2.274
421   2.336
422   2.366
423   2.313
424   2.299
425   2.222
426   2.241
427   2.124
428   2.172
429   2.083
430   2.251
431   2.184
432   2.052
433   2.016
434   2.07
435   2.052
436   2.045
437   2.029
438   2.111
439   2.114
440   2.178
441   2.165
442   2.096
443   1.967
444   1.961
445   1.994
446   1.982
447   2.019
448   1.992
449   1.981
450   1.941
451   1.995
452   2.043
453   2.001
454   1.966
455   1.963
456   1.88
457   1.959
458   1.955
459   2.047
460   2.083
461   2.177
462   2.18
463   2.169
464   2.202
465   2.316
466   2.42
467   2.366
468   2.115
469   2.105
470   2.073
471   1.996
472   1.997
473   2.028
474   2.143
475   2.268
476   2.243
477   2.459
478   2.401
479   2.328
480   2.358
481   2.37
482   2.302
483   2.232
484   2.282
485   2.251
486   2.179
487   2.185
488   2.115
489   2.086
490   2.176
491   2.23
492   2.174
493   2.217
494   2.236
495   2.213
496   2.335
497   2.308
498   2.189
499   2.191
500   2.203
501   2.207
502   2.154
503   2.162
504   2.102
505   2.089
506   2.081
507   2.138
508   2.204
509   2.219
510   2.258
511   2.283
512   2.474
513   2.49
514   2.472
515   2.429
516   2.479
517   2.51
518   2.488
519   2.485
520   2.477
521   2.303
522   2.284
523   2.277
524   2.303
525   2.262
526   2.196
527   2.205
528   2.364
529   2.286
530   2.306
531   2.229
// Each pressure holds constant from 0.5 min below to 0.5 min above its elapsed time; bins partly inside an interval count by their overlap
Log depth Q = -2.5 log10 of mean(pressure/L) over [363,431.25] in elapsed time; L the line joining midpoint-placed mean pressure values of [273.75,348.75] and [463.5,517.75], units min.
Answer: 0.09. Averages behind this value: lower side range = 2.9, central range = 2.37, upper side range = 2.24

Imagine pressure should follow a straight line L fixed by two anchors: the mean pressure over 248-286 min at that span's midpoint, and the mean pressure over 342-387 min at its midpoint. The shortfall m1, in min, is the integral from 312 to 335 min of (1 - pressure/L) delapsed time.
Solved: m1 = -3.6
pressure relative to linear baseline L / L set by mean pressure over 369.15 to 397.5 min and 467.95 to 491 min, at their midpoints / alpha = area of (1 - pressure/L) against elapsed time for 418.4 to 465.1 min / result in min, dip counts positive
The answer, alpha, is 4.0 min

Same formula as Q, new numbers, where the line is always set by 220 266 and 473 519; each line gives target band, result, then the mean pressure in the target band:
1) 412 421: 0.05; 2.23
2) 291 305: -0.24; 3.07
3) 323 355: -0.14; 2.76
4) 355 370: 0.08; 2.22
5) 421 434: 0.07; 2.19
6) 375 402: -0.08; 2.56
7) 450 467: 0.11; 2.09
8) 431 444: 0.12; 2.07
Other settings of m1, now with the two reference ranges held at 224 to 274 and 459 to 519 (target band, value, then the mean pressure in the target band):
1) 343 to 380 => 0.1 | 2.4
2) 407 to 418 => 0.3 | 2.27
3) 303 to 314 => -2.2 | 2.97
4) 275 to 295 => -2.9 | 2.87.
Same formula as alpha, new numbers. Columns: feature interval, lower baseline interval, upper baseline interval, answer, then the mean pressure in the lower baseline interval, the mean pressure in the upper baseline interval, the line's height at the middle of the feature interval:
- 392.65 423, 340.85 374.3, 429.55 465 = -3.0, 2.44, 2.06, 2.22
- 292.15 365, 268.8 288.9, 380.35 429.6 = -3.4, 2.85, 2.45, 2.69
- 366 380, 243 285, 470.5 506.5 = 1.4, 2.63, 2.21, 2.43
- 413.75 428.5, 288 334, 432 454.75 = -0.4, 2.97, 2.03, 2.19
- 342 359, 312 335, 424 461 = 0.2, 2.91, 2.06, 2.72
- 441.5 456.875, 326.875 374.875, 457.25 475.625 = 1.5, 2.51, 2.14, 2.2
